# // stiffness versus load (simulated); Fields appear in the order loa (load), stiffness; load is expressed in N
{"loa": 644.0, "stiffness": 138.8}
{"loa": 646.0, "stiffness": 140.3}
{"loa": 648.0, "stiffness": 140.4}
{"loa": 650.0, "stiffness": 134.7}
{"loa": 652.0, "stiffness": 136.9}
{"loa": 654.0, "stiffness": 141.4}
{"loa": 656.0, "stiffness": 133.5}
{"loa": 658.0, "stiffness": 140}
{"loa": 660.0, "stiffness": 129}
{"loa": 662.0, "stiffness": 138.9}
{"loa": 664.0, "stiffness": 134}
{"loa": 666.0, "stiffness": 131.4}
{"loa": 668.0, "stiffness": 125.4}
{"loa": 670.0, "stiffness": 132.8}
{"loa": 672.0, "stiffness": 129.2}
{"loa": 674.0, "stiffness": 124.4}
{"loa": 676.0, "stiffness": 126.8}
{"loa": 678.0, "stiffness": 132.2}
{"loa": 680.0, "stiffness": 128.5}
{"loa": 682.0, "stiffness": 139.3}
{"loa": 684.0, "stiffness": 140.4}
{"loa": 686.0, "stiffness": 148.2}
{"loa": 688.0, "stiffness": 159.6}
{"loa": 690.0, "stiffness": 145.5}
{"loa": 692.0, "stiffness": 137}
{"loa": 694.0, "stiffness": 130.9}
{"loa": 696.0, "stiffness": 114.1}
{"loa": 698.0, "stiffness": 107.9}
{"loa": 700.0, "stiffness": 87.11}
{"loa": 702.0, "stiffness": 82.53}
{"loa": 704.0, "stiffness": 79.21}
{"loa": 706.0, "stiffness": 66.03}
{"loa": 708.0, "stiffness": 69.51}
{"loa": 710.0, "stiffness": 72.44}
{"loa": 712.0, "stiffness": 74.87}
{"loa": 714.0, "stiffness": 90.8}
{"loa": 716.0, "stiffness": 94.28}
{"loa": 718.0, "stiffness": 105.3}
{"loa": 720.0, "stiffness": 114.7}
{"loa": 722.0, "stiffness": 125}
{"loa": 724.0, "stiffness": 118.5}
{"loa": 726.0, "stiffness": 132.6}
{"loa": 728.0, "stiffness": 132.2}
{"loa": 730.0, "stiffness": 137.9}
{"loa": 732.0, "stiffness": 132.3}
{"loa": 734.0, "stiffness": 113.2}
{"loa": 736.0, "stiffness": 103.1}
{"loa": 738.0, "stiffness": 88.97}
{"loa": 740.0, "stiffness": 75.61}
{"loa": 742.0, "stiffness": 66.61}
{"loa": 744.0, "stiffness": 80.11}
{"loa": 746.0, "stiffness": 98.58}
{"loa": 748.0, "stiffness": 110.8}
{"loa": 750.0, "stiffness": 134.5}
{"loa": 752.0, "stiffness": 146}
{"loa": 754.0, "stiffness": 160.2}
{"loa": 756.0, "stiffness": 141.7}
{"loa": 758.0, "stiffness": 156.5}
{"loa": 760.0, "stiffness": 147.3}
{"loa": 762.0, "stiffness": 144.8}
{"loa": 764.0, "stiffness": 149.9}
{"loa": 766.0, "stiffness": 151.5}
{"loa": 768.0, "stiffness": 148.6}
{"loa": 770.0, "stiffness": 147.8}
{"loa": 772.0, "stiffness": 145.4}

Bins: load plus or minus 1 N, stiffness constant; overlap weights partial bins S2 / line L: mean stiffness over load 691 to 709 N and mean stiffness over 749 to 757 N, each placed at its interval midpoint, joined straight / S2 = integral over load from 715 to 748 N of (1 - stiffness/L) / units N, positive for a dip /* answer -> 4.5 N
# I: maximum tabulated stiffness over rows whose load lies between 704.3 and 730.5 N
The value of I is 137.9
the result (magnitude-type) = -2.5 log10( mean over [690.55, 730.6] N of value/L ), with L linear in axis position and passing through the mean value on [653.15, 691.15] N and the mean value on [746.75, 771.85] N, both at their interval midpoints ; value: 0.32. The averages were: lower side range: 136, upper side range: 145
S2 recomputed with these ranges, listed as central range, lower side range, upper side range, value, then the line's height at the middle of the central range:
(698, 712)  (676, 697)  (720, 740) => 5.5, 129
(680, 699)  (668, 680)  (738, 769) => -1.1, 128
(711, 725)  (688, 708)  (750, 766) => 2.0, 121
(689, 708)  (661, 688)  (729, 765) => 3.9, 130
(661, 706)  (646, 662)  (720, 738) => 2.2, 131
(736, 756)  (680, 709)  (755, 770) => 4.6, 140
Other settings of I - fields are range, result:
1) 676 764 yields 160.2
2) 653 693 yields 159.6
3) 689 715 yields 145.5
